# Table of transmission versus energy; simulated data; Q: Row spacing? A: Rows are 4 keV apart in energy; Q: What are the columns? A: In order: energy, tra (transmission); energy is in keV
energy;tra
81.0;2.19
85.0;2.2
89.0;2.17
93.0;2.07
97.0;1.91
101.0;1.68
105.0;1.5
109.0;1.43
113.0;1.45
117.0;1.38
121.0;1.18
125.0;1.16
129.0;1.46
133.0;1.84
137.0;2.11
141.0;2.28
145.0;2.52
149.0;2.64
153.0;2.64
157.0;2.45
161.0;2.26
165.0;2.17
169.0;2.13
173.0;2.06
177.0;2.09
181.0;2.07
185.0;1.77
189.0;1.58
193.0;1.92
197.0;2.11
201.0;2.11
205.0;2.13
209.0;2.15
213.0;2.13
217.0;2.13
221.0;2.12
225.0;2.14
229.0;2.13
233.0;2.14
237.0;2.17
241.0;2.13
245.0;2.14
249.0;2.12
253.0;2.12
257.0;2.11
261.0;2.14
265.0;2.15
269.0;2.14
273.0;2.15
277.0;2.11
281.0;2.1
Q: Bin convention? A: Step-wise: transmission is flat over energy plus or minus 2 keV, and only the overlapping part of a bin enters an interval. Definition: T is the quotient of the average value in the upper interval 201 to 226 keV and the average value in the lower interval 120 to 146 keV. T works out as 1.19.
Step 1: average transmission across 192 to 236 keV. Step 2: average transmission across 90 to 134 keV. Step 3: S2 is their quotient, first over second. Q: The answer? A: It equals 1.36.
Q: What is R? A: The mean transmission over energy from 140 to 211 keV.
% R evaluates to 2.17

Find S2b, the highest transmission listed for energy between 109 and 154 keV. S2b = 2.64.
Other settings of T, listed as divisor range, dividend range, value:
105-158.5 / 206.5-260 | 1.14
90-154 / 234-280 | 1.17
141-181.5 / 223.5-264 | 0.92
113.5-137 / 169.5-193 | 1.31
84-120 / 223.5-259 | 1.24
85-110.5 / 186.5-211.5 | 1.09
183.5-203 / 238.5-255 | 1.12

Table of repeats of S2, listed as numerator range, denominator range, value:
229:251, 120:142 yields 1.28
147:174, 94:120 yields 1.50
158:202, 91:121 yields 1.27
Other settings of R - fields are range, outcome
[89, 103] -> 1.93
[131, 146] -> 2.17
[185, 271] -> 2.09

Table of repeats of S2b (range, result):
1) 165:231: 2.17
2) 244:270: 2.15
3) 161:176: 2.26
